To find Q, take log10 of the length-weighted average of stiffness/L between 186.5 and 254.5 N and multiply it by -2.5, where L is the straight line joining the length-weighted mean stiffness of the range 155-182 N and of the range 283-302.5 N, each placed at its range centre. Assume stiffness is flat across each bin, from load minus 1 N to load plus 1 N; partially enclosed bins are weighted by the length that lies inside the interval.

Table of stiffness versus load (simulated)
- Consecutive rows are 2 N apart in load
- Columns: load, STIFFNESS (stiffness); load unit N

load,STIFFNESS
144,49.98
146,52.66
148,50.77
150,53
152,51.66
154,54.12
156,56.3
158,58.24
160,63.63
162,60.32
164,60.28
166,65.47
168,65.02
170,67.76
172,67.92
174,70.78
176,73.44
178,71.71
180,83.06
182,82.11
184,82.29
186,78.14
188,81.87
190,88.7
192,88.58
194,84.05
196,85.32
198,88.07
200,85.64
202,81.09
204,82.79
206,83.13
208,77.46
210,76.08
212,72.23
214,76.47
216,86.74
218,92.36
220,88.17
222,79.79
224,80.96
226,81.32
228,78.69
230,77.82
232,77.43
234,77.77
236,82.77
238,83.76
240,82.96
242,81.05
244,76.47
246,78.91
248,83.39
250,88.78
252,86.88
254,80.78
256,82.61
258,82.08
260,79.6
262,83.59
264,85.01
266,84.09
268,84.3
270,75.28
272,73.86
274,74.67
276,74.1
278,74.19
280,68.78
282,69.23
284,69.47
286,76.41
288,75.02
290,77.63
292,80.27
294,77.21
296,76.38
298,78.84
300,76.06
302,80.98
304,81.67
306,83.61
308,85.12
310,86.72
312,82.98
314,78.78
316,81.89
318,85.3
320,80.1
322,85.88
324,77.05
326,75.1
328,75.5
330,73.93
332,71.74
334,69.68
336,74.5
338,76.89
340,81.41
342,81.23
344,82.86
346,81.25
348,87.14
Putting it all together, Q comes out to -0.16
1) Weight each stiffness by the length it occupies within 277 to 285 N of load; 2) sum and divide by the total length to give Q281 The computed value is 70.4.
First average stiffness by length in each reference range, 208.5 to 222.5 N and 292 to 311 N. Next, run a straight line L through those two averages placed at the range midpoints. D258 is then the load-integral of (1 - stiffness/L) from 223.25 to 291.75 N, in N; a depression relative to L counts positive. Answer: 1.7 N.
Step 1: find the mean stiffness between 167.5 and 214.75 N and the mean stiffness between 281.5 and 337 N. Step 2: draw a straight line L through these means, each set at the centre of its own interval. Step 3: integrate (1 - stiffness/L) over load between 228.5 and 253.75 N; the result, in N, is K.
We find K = -0.9 N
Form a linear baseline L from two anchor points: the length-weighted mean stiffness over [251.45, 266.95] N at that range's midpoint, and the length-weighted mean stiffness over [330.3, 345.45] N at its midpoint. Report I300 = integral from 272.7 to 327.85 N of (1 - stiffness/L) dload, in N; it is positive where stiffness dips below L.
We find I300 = 1.1 N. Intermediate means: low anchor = 83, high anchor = 76.9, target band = 78.2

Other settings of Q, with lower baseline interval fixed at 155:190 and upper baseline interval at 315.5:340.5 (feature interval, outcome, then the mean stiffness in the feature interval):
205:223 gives -0.128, 81.4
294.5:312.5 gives -0.067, 81.2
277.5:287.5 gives 0.055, 71.7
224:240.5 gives -0.101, 80.3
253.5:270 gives -0.109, 82.4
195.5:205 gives -0.179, 84.5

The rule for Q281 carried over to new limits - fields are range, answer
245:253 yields 84.5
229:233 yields 77.6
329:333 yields 72.8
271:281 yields 73.1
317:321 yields 82.7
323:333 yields 74.7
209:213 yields 74.2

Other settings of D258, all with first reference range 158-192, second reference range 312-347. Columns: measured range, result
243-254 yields -1.1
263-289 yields 0.3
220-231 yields -0.9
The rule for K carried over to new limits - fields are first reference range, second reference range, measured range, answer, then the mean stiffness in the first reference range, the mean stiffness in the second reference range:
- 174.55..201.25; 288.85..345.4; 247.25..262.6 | -0.5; 82.3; 79.3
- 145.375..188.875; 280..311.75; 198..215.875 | -2.7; 66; 78.1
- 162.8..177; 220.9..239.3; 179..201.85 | -4.0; 67.1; 80.1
